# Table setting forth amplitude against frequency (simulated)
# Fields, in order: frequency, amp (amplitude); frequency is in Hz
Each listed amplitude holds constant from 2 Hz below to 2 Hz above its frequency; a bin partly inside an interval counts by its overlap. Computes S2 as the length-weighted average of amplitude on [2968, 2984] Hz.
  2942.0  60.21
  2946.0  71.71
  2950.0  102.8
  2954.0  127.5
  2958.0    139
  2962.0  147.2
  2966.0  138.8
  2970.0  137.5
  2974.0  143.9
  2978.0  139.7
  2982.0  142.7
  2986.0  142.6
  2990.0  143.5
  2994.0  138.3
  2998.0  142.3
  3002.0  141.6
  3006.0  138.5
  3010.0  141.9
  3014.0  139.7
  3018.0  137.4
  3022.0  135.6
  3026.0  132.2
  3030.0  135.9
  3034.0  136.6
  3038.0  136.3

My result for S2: 141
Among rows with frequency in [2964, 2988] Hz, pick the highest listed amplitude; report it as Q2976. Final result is 143.9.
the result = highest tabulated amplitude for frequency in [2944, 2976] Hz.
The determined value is 147.2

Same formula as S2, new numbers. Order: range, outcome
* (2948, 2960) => 123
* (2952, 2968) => 138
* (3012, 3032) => 136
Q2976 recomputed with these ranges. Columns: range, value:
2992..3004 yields 142.3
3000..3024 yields 141.9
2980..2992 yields 143.5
